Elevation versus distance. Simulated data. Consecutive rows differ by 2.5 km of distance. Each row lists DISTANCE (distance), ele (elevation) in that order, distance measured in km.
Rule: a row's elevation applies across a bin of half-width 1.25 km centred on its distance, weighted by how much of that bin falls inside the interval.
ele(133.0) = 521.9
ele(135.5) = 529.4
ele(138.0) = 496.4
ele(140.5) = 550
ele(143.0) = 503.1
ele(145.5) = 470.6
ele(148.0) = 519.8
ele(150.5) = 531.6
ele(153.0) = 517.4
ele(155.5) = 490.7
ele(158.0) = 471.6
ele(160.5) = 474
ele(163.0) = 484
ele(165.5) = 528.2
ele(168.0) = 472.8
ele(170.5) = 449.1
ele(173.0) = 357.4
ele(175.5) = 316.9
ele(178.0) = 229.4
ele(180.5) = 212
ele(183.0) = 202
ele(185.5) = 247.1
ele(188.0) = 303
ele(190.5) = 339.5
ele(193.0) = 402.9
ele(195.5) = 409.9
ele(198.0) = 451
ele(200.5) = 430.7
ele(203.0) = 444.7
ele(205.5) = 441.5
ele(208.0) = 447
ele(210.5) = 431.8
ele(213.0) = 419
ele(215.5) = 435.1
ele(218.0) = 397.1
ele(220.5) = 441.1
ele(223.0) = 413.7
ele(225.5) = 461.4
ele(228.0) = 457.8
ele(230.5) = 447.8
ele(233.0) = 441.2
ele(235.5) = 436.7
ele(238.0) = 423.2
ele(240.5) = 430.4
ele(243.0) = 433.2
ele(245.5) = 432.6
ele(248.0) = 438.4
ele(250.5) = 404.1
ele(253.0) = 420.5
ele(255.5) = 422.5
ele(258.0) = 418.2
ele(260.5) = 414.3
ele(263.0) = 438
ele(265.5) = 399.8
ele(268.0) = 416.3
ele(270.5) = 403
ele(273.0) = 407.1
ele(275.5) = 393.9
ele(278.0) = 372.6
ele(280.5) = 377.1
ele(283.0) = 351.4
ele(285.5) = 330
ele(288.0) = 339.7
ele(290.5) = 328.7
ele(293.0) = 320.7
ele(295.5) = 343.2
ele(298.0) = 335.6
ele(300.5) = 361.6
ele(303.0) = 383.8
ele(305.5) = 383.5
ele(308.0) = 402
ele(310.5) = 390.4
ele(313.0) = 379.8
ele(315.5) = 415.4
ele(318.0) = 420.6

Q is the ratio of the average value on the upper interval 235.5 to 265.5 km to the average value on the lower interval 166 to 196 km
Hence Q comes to 1.3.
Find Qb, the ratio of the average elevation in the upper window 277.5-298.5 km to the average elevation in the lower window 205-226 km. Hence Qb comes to 0.8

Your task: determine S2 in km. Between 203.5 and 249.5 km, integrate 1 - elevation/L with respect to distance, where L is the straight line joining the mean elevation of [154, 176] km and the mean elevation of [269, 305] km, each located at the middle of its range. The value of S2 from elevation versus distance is -3.1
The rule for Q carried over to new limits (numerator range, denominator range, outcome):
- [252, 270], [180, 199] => 1.29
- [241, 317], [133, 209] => 0.91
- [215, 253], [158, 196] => 1.19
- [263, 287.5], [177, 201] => 1.20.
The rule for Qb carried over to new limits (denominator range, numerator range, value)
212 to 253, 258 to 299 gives 0.87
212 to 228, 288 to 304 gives 0.80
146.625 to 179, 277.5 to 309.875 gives 0.79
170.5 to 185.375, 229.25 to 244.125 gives 1.57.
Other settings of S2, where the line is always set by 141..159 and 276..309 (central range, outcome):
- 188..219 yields 2.2 km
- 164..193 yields 8.4 km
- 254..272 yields -1.3 km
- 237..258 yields -1.2 km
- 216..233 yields -0.4 km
